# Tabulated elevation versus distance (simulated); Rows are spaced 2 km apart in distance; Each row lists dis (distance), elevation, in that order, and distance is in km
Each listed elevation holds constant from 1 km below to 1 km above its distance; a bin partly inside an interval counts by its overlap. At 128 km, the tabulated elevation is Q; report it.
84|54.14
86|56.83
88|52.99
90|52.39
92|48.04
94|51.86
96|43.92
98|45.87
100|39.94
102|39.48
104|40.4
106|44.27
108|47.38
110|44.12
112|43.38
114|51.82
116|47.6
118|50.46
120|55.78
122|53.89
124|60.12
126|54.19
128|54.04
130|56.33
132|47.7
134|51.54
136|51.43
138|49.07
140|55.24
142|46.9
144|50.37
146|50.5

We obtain 54.04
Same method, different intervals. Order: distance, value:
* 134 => 51.54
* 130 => 56.33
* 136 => 51.43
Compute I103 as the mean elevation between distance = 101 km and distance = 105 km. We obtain 39.9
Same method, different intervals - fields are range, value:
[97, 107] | 42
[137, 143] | 50.4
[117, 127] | 54.9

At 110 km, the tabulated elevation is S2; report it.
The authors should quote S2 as 44.12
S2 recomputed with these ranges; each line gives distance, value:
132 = 47.7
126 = 54.19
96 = 43.92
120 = 55.78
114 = 51.82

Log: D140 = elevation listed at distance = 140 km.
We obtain 55.24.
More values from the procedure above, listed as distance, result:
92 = 48.04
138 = 49.07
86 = 56.83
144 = 50.37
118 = 50.46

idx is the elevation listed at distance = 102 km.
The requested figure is 39.48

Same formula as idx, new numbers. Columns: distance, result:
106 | 44.27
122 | 53.89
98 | 45.87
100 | 39.94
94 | 51.86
